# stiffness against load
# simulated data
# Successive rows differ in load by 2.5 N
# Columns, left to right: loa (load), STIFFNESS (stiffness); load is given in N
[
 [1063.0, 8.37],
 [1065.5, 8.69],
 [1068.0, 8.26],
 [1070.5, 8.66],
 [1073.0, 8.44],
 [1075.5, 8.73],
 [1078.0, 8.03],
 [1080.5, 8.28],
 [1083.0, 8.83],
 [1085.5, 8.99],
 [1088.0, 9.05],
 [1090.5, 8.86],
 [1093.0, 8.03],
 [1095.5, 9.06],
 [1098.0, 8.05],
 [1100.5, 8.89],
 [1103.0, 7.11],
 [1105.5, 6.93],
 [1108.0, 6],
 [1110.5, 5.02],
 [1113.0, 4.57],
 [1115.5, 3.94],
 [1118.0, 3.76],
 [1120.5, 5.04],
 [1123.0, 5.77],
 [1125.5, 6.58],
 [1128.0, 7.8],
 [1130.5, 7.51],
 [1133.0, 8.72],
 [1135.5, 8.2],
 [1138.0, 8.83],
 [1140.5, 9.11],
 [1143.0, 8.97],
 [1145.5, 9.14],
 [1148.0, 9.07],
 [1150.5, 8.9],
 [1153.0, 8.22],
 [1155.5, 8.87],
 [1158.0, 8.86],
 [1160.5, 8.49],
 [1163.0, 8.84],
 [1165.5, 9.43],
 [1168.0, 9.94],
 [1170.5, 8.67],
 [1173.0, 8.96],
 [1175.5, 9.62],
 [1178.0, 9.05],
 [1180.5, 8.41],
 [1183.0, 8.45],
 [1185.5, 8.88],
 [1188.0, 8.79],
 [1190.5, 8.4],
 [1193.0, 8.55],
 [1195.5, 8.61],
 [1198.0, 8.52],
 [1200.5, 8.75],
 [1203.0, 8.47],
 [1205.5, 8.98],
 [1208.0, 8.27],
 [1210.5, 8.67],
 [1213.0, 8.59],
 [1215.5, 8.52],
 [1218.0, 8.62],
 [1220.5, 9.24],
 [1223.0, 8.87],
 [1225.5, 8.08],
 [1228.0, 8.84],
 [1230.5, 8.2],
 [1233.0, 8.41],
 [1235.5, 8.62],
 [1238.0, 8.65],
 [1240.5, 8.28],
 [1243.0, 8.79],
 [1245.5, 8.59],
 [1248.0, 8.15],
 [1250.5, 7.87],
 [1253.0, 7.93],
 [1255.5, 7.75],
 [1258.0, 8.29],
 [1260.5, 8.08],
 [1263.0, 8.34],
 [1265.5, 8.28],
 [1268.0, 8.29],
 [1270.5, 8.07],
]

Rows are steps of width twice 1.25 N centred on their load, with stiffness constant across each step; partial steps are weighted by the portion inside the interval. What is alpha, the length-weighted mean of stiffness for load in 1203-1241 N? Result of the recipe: 8.59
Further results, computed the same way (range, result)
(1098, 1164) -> 7.43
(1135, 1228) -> 8.78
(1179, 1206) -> 8.61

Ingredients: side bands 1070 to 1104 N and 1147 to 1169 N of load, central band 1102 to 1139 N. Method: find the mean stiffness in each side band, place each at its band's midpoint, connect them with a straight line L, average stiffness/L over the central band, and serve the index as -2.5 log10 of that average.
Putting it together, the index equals 0.34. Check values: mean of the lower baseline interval 8.51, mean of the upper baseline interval 8.95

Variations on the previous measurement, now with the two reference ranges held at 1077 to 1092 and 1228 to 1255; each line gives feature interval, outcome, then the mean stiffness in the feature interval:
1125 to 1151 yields 0.01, 8.48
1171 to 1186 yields -0.05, 8.88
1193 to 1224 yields -0.03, 8.67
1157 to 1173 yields -0.07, 9.04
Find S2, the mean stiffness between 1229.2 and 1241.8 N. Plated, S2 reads 8.44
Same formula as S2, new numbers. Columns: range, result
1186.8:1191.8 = 8.59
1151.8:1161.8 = 8.61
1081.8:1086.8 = 8.91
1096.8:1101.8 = 8.46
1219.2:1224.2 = 9.05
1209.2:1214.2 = 8.63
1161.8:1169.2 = 9.4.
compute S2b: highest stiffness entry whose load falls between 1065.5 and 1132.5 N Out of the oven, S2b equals 9.06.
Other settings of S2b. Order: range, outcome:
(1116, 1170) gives 9.94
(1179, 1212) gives 8.98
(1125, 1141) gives 9.11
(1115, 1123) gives 5.77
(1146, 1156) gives 9.07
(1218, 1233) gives 9.24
